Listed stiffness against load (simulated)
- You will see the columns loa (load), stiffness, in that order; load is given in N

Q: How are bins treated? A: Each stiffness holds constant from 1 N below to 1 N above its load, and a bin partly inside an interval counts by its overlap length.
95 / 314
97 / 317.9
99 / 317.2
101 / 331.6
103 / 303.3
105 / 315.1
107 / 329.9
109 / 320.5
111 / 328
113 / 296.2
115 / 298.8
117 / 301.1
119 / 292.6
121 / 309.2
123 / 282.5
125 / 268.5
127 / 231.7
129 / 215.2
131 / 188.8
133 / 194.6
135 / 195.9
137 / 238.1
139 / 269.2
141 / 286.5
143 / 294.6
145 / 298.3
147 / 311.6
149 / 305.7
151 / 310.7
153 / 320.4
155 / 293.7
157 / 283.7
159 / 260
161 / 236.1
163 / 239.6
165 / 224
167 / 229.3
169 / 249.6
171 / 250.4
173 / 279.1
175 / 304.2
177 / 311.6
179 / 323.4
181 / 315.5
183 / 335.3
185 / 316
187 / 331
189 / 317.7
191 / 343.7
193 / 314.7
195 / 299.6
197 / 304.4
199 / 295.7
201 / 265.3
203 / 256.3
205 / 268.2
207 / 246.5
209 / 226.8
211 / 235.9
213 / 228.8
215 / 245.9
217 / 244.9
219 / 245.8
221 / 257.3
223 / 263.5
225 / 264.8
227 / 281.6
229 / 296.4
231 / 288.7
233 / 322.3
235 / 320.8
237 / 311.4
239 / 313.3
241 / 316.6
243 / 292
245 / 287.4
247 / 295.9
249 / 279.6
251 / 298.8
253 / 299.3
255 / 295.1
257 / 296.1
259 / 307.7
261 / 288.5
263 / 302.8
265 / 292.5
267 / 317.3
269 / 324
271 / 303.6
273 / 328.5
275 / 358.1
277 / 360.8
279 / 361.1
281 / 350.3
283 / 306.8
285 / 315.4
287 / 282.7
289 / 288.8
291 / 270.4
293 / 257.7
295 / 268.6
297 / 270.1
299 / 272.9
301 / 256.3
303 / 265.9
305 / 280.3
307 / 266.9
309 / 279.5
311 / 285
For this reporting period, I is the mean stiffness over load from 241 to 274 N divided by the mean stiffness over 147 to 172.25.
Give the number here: 1.12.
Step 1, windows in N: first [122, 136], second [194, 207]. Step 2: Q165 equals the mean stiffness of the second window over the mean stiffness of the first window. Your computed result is 1.2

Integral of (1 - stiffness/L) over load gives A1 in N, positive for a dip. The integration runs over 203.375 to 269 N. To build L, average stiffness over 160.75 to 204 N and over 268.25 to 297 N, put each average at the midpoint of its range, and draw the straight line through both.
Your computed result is 4.04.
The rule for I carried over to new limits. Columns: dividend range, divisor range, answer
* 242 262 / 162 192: 1.01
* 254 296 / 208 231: 1.21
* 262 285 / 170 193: 1.05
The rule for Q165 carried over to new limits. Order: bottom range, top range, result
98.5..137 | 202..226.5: 0.90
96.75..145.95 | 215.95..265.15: 1.04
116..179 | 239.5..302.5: 1.12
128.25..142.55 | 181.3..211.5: 1.27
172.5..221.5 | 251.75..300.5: 1.07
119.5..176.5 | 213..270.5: 1.10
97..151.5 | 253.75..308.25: 1.06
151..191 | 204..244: 0.95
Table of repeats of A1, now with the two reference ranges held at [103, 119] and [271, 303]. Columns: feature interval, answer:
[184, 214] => 2.27 N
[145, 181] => 3.31 N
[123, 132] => 2.26 N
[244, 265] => 0.60 N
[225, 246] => 0.24 N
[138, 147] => 0.57 N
